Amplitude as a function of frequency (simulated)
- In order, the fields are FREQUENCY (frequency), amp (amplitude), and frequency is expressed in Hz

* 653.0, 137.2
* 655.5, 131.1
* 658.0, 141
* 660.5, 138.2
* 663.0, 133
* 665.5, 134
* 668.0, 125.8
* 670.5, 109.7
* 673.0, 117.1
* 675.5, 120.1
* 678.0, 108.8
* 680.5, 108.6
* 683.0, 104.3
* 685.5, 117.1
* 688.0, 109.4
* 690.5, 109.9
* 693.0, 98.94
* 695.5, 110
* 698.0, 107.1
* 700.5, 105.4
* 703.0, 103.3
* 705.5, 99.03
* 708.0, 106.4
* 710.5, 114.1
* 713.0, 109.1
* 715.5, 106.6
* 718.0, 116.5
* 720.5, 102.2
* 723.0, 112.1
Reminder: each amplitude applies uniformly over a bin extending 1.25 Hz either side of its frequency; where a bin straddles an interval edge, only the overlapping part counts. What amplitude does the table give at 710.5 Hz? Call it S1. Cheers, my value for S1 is 114.1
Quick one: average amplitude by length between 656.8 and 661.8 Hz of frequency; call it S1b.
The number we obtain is 140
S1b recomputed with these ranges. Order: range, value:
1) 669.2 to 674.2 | 113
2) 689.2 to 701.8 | 106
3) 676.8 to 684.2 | 107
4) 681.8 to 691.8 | 110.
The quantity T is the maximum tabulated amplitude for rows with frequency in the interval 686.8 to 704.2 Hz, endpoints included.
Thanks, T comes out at 110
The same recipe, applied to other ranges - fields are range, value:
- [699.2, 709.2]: 106.4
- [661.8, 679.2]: 134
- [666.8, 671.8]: 125.8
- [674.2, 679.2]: 120.1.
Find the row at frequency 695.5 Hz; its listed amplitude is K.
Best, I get 110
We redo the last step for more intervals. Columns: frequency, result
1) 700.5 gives 105.4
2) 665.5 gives 134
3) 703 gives 103.3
